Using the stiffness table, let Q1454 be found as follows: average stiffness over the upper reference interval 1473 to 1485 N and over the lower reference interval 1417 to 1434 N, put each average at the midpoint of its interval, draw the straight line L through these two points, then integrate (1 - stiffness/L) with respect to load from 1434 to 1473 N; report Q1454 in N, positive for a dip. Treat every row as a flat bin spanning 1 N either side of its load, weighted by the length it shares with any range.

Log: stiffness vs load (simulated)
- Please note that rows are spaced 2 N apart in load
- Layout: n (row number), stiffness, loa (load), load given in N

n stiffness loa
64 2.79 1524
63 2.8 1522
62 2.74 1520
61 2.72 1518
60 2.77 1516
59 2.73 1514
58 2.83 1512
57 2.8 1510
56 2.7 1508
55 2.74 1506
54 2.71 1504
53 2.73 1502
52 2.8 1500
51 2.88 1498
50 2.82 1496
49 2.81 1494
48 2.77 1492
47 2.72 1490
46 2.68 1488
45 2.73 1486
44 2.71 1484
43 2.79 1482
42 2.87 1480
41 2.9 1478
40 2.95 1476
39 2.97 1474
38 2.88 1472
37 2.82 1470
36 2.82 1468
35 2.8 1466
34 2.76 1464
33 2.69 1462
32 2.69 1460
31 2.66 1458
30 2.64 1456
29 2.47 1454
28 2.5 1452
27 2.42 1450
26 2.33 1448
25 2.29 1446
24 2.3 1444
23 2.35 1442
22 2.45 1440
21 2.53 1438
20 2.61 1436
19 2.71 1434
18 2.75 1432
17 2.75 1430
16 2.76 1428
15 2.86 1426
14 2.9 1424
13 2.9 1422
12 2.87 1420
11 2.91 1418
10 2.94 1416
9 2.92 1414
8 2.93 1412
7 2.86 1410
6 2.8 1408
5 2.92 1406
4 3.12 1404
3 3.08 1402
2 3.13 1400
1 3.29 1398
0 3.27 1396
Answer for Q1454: 3.6 N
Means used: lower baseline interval 2.83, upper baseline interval 2.86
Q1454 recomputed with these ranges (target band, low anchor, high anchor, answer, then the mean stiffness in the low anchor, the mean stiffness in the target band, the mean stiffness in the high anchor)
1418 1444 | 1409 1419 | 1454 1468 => 1.3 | 2.91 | 2.7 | 2.7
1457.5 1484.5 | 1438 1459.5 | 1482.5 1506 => -2.2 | 2.45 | 2.81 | 2.76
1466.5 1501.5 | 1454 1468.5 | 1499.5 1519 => -1.2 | 2.7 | 2.82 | 2.75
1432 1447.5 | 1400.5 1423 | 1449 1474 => 1.8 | 2.94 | 2.48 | 2.69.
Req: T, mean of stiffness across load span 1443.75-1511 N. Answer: 2.71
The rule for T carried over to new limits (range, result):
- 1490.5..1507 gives 2.78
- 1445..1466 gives 2.56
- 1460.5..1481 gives 2.84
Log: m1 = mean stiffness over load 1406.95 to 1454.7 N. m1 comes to 2.67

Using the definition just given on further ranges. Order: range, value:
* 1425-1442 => 2.66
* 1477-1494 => 2.77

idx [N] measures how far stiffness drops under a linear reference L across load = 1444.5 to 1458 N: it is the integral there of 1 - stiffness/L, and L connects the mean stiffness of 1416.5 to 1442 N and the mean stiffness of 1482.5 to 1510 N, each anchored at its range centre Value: 1.43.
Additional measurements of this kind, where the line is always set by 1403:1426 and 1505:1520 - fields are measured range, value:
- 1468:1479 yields -0.3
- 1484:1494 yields 0.2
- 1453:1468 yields 0.8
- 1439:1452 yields 2.2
